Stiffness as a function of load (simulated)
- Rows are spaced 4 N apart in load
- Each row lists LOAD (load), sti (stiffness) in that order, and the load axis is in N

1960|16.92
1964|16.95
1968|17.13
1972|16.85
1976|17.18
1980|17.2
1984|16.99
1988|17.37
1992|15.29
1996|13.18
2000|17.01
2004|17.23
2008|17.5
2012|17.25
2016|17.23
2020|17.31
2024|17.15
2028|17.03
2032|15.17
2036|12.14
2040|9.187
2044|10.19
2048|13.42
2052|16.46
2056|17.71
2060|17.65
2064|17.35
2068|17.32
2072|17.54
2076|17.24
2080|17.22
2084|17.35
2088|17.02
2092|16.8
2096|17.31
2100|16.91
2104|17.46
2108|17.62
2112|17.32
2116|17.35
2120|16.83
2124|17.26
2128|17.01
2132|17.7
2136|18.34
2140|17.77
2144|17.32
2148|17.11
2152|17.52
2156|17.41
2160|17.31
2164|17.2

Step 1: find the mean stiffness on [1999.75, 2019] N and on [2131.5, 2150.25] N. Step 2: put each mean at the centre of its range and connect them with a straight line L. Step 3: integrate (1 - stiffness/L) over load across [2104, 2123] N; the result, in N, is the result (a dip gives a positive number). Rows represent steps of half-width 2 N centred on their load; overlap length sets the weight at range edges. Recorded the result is 0.3 N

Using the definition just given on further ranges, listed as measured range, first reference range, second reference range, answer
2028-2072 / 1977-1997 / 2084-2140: 4.9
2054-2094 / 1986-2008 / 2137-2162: -1.2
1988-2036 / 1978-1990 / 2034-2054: -4.9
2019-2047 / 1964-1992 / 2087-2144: 5.3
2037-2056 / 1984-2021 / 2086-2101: 4.4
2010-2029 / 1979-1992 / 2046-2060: -0.8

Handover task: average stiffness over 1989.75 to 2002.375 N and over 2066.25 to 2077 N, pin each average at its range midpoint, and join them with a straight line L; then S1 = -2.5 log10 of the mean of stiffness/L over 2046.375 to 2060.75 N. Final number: 0.04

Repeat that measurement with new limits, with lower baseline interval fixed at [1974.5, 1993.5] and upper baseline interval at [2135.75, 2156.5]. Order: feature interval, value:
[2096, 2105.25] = 0.01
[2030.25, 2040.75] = 0.34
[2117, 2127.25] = 0.02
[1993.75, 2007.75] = 0.06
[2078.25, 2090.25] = 0.00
